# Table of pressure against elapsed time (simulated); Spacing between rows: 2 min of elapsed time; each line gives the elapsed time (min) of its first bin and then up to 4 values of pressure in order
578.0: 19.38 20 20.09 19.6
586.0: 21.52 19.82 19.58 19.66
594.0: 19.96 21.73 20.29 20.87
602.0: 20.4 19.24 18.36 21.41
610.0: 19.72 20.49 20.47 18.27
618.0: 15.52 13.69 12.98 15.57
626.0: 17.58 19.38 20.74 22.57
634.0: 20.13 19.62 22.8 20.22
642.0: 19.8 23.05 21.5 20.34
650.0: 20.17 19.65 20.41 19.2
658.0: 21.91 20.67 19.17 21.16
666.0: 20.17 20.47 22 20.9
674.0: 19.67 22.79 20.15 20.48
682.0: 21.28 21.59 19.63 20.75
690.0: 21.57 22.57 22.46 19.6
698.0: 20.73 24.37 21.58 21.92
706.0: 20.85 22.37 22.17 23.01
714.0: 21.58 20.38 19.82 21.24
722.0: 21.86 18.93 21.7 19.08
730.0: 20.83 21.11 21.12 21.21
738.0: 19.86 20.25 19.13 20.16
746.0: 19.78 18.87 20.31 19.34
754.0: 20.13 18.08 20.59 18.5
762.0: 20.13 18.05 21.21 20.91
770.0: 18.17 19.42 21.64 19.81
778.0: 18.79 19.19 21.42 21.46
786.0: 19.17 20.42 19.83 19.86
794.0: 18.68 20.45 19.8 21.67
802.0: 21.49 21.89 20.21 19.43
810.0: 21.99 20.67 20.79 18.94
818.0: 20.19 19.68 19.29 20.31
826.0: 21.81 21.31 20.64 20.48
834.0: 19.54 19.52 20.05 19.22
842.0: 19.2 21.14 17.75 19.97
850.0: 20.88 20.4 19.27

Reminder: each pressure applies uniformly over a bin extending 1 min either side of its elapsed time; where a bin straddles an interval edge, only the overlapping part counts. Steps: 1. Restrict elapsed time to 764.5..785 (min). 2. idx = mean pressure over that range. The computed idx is 20.1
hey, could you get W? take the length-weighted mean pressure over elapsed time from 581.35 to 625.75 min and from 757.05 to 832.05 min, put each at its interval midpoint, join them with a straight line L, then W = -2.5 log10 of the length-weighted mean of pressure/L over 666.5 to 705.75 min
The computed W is -0.09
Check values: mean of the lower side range 19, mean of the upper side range 20.2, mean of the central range 21.3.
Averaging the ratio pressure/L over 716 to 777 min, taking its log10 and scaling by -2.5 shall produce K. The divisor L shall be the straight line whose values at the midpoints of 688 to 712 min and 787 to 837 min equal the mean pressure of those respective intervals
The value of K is 0.062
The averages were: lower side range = 21.8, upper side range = 20.4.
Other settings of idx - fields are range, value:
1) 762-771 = 19.6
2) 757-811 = 20.2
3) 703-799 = 20.3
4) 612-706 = 20.3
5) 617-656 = 19.2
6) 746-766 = 19.4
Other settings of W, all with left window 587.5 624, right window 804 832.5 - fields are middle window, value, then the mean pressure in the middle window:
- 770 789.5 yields 0.01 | 20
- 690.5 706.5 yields -0.12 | 21.8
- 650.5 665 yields -0.06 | 20.3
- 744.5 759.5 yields 0.02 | 19.6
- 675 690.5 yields -0.08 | 21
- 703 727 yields -0.09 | 21.3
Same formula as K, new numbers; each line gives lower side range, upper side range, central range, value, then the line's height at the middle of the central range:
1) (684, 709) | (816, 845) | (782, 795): 0.029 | 20.6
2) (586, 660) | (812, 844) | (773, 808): -0.015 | 20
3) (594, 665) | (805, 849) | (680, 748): -0.061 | 19.9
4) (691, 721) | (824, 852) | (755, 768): 0.079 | 21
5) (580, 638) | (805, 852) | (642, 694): -0.070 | 19.5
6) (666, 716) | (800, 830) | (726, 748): 0.044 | 21.1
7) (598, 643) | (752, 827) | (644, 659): -0.073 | 19.3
